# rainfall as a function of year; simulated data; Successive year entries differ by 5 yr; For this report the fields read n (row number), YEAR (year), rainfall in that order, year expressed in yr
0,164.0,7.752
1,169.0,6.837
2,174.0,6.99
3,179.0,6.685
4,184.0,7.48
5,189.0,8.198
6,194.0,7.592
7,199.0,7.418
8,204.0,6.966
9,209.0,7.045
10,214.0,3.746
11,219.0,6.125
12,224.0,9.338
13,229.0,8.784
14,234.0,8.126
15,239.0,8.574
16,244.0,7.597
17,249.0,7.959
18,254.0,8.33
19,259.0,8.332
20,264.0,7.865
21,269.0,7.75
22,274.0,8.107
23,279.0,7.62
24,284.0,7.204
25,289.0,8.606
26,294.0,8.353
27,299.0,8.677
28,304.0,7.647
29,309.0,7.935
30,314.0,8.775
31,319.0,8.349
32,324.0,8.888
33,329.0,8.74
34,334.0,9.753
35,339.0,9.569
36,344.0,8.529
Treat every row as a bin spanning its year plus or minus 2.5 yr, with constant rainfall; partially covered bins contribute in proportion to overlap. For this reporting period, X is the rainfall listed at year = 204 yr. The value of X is 6.966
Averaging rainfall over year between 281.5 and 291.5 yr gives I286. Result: 7.9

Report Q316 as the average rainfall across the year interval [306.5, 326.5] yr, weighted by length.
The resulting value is 8.49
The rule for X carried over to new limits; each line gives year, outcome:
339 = 9.569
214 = 3.746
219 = 6.125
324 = 8.888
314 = 8.775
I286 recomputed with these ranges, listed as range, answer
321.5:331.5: 8.81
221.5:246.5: 8.48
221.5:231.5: 9.06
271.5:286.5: 7.64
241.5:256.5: 7.96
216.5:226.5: 7.73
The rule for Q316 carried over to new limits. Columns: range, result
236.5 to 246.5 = 8.09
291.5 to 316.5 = 8.28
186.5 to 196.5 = 7.9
